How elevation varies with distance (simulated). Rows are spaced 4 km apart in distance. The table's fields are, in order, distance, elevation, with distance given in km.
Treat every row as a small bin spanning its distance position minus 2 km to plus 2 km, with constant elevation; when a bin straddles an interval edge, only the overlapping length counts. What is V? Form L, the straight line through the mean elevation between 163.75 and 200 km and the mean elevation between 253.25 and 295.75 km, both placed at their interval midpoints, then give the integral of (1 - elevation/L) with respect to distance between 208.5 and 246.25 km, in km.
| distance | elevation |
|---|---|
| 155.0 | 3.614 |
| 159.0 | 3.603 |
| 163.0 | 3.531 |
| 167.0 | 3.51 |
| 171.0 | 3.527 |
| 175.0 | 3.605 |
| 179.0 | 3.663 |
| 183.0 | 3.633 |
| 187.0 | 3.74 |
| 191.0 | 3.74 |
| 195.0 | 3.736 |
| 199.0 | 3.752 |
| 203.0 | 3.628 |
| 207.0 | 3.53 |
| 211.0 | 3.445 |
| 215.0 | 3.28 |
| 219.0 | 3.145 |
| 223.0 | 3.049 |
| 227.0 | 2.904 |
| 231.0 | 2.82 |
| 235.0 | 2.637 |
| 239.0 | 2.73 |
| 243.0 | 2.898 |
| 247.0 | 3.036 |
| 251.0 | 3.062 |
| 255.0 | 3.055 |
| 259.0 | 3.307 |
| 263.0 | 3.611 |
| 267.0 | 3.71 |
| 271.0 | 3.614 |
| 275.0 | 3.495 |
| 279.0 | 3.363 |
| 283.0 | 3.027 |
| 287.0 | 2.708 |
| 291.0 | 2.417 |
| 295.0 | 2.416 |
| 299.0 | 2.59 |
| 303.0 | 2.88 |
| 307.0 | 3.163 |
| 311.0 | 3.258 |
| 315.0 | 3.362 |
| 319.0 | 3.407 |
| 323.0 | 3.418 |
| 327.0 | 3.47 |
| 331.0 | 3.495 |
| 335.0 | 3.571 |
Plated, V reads 4.7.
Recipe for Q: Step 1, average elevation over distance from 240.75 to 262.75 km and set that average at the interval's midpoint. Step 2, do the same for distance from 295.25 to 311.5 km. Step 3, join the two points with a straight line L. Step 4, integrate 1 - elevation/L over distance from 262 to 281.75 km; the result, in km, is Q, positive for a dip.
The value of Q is -3.34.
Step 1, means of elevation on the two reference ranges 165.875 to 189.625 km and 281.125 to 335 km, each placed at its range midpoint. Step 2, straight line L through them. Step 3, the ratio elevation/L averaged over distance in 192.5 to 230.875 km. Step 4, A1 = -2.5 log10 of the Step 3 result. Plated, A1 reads 0.04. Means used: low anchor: 3.62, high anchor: 3.07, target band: 3.36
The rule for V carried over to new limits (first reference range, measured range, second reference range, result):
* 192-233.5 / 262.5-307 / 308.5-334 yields 4.2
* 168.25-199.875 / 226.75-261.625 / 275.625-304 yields 2.4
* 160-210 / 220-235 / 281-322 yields 2.1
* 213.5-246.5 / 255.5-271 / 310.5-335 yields -2.0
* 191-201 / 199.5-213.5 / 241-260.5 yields 0.3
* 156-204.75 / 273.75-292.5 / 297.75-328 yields 1.7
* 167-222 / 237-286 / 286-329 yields 0.0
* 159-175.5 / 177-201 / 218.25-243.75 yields -2.9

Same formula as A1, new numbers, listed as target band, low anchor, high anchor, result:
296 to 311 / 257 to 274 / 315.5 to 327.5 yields 0.193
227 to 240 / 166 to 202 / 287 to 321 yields 0.214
